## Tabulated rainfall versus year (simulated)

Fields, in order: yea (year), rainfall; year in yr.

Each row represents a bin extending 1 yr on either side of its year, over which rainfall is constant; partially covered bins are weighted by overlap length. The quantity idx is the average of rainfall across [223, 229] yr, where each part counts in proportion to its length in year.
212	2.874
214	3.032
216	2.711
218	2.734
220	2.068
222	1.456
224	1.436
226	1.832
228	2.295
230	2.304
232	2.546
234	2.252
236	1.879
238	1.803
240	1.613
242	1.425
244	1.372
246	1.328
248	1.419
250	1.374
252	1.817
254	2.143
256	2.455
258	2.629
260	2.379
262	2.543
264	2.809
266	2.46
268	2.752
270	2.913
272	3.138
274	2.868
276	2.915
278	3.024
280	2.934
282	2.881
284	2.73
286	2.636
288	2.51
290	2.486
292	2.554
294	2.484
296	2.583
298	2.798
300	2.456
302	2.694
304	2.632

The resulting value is 1.85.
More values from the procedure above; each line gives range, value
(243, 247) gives 1.35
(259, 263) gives 2.46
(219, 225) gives 1.65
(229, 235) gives 2.37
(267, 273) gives 2.93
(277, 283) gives 2.95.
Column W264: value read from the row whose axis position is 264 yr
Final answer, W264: 2.809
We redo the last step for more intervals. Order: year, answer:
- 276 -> 2.915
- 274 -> 2.868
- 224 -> 1.436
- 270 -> 2.913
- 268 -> 2.752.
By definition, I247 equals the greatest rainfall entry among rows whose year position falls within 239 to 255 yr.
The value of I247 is 2.143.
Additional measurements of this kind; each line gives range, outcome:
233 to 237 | 2.252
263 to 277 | 3.138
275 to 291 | 3.024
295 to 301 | 2.798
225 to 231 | 2.304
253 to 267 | 2.809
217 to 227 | 2.734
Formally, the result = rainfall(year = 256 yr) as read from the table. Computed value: 2.455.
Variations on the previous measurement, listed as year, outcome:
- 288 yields 2.51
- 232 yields 2.546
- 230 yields 2.304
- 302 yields 2.694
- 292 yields 2.554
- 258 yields 2.629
